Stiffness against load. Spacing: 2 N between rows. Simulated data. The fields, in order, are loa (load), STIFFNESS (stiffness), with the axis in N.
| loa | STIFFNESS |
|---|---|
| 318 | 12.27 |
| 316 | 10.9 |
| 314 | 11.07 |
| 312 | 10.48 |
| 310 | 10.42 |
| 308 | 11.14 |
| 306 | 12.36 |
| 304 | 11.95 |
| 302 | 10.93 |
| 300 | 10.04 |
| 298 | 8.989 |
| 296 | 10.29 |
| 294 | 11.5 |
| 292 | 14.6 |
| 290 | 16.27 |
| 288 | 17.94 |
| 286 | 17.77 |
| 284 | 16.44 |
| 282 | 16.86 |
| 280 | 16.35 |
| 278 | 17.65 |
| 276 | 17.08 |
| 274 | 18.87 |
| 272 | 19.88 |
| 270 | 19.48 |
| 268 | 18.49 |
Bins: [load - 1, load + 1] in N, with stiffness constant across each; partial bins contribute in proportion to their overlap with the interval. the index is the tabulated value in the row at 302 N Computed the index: 10.93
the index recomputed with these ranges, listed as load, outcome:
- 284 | 16.44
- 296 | 10.29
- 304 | 11.95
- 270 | 19.48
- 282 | 16.86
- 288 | 17.94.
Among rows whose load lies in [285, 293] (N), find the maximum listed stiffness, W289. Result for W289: 17.94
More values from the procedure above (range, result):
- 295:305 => 11.95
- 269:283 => 19.88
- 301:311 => 12.36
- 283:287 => 17.77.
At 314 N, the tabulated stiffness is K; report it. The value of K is 11.07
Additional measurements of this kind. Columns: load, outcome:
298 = 8.989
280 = 16.35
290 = 16.27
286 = 17.77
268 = 18.49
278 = 17.65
